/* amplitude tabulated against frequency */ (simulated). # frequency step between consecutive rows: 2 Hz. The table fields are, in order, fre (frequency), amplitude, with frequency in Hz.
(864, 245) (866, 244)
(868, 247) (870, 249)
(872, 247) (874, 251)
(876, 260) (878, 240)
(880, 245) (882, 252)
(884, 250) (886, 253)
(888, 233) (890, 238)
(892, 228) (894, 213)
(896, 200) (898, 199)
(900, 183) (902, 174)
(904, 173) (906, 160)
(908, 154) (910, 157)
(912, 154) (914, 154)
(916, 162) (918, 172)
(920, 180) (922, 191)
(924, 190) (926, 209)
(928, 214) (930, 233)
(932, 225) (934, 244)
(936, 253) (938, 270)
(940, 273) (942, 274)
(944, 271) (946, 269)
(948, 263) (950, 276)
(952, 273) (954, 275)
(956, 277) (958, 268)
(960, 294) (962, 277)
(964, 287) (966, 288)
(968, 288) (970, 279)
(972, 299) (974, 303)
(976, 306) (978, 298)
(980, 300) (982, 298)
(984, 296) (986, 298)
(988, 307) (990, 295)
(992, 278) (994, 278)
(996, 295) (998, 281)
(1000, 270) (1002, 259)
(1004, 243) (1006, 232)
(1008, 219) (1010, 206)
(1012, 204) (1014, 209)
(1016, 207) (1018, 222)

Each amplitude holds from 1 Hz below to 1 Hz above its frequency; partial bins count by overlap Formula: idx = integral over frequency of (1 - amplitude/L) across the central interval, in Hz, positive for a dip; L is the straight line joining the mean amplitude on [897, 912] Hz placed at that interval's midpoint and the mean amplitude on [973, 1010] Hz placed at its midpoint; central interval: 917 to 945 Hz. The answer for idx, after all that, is -3.3 Hz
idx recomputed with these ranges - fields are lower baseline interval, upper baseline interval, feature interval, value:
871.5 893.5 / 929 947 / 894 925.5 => 9.45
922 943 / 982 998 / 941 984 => -3.07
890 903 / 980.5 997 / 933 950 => -1.27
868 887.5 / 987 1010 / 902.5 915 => 4.64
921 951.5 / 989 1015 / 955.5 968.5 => -1.88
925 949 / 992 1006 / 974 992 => -2.38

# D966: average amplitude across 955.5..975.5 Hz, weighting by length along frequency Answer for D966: 287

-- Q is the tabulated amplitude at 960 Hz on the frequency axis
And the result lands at 294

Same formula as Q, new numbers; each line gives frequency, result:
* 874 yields 251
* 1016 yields 207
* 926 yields 209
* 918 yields 172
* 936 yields 253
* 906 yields 160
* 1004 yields 243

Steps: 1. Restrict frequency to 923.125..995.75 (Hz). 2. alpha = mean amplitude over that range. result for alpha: 273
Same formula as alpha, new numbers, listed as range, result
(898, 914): 166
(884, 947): 210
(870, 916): 210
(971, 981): 301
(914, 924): 175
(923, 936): 222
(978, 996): 294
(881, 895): 238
